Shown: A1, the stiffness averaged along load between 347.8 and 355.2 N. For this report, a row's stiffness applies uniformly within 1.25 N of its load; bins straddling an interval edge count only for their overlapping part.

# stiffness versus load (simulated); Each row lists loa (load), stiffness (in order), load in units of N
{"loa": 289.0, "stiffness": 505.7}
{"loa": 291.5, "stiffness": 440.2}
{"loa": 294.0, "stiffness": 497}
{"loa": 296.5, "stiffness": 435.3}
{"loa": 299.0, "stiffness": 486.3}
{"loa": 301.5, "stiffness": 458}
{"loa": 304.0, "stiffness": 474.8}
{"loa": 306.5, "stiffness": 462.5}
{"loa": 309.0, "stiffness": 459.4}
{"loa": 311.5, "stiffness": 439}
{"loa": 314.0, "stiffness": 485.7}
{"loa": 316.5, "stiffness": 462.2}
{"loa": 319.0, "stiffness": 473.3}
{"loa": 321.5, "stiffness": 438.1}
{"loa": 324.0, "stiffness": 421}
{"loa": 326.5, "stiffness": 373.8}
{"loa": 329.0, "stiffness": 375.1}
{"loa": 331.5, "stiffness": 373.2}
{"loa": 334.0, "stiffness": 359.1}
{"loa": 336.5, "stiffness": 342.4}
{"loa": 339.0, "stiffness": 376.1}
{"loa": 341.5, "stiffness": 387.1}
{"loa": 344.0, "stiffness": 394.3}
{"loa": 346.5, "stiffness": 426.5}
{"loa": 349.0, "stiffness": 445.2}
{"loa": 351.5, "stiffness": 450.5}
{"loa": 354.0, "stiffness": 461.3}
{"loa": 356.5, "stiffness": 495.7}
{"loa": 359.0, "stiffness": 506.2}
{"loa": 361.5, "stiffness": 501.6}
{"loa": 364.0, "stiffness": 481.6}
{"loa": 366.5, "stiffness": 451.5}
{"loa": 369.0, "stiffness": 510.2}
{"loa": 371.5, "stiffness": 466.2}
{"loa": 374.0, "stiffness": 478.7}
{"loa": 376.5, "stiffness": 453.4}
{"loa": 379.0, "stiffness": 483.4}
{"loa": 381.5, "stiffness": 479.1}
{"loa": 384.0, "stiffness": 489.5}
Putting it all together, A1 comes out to 452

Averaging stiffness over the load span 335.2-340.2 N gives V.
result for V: 359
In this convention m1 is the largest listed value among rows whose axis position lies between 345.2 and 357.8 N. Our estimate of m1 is 495.7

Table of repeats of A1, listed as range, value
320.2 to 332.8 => 396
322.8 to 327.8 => 397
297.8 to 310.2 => 468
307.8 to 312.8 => 449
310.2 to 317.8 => 462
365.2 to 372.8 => 476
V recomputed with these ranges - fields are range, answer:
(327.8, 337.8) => 362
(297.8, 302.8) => 472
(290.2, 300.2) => 465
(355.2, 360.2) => 501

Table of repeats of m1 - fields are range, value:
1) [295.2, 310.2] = 486.3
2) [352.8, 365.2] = 506.2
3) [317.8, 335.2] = 473.3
